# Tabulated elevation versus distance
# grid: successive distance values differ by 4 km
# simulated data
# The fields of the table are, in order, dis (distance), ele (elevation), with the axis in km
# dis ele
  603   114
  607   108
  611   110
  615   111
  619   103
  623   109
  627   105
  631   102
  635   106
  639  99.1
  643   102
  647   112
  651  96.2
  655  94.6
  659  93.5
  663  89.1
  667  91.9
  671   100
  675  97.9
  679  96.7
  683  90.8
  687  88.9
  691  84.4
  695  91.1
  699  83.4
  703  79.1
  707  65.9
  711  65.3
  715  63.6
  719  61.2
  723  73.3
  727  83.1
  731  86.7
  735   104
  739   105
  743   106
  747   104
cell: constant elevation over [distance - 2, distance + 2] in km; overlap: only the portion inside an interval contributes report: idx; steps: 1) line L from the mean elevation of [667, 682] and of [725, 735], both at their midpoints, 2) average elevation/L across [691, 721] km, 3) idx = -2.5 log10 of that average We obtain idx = 0.248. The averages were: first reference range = 96.9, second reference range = 88.7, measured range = 73.6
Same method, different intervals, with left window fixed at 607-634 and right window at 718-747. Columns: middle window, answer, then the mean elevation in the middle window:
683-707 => 0.14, 84.2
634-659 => 0.02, 101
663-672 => 0.07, 94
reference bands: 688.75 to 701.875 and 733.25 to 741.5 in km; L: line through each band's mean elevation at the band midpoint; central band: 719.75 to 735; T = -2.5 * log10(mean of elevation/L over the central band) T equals 0.21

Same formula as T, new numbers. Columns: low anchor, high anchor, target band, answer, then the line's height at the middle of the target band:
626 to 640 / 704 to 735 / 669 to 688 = -0.09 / 87.6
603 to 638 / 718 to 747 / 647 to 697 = 0.06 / 99.4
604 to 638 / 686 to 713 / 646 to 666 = -0.02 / 94.5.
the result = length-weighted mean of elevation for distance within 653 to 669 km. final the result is 92.3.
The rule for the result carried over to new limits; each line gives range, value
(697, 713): 73.4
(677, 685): 93.8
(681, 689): 89.8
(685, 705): 85.4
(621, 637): 106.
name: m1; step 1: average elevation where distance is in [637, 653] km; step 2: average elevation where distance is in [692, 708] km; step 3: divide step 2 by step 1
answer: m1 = 0.79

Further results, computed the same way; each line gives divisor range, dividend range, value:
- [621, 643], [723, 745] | 0.91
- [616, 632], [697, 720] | 0.67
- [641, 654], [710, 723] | 0.63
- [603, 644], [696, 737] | 0.73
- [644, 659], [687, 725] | 0.75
